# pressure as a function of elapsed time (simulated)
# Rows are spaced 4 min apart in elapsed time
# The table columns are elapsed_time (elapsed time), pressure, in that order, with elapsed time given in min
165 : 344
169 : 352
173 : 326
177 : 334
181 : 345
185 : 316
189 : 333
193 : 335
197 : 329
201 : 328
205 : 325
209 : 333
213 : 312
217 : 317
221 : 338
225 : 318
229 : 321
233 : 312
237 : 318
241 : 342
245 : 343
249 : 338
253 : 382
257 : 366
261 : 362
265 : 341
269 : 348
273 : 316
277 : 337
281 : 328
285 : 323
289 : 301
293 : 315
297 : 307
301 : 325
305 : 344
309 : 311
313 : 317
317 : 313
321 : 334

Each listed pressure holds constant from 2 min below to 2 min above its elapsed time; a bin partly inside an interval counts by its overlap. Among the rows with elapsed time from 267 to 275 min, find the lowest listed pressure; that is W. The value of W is 316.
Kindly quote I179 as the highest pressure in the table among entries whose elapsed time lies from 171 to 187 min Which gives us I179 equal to 345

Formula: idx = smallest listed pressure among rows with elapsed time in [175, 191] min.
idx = 316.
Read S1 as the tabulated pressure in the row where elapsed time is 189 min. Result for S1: 333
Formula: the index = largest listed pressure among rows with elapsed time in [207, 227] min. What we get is 338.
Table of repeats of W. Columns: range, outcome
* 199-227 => 312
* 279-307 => 301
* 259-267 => 341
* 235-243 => 318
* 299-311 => 311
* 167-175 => 326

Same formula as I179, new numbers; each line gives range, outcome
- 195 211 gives 333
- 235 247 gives 343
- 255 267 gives 366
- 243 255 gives 382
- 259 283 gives 362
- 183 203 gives 335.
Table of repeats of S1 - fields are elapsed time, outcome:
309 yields 311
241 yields 342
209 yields 333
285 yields 323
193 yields 335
